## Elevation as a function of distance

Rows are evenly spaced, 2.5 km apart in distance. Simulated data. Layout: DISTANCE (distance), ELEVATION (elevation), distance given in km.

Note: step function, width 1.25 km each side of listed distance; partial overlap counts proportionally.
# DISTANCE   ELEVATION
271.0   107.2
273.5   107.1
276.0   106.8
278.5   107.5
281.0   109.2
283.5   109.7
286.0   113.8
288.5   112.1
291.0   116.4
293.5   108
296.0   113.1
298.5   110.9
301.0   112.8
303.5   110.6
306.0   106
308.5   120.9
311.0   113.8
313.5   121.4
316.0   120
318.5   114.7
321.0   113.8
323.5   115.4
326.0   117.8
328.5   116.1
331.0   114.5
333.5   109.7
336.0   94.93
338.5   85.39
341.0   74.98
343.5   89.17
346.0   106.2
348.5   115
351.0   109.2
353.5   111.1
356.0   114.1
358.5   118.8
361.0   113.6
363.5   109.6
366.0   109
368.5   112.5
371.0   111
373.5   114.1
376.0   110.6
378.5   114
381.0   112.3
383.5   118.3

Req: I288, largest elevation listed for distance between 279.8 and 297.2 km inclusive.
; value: 116.4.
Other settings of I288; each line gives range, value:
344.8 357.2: 115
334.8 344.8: 94.93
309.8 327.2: 121.4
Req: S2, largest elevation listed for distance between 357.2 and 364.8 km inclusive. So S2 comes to 118.8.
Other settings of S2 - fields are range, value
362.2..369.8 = 112.5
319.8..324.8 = 115.4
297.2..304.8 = 112.8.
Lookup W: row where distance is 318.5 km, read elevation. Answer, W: 114.7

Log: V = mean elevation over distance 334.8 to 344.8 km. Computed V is 86.2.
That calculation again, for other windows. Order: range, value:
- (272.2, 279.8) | 107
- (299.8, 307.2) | 110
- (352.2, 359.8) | 115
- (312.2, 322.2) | 117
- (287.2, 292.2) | 114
